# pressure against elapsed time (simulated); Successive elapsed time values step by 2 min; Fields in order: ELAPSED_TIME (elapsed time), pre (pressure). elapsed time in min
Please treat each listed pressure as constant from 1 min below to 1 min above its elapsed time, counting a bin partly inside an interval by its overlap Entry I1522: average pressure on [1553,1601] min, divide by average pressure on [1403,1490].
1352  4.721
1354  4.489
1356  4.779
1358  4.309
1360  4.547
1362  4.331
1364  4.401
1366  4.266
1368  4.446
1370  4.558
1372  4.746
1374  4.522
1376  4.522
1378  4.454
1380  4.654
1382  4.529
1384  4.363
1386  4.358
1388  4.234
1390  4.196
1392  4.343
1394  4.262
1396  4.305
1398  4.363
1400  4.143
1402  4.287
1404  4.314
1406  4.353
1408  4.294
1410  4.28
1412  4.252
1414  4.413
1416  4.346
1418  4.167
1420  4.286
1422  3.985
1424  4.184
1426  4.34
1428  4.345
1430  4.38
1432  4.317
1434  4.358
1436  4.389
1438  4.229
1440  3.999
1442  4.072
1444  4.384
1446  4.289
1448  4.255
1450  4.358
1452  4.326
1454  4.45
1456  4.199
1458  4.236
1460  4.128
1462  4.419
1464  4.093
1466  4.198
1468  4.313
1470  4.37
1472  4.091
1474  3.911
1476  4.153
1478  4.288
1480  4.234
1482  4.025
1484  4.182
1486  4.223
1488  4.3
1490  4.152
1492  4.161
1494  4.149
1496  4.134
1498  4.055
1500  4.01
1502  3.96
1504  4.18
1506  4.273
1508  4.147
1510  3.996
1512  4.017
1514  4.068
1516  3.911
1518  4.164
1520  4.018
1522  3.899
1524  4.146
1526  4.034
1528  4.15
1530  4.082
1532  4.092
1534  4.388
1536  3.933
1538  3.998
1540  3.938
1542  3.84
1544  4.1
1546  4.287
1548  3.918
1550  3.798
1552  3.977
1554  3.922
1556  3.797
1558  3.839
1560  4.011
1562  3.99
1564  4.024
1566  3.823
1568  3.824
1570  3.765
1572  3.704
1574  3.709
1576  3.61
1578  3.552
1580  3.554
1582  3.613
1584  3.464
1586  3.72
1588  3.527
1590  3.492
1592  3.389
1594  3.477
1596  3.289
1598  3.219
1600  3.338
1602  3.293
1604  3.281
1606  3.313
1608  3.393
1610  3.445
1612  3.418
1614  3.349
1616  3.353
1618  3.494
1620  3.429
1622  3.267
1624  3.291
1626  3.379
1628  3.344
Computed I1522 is 0.9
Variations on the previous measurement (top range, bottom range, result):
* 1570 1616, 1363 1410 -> 0.79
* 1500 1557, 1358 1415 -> 0.92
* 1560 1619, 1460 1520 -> 0.85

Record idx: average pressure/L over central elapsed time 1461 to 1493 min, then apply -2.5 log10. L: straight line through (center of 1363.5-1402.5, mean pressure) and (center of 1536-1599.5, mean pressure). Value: -0.03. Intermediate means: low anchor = 4.4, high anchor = 3.75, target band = 4.19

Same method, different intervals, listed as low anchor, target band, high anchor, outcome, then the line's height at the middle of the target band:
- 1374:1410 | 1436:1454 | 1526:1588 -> -0.015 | 4.2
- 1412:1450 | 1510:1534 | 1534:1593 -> -0.031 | 3.95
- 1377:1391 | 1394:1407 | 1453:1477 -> 0.017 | 4.36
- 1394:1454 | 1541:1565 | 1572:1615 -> -0.087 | 3.65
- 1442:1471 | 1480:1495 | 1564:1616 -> -0.019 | 4.1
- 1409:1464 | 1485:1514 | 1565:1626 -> -0.045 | 3.96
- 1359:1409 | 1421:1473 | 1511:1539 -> -0.003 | 4.25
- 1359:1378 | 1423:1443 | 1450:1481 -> 0.014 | 4.31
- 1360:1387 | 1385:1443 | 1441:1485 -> 0.024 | 4.36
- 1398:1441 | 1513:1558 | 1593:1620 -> -0.087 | 3.71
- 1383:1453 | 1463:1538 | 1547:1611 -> -0.047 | 3.95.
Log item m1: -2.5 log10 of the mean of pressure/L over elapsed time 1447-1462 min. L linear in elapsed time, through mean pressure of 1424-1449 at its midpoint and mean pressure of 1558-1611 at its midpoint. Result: -0.03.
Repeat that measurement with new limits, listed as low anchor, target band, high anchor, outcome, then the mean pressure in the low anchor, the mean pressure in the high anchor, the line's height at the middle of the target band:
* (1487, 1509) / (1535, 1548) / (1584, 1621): -0.05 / 4.14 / 3.4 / 3.83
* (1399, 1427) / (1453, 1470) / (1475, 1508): -0.02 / 4.26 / 4.15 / 4.2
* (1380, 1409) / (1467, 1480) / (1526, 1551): -0.01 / 4.32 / 4.04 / 4.17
